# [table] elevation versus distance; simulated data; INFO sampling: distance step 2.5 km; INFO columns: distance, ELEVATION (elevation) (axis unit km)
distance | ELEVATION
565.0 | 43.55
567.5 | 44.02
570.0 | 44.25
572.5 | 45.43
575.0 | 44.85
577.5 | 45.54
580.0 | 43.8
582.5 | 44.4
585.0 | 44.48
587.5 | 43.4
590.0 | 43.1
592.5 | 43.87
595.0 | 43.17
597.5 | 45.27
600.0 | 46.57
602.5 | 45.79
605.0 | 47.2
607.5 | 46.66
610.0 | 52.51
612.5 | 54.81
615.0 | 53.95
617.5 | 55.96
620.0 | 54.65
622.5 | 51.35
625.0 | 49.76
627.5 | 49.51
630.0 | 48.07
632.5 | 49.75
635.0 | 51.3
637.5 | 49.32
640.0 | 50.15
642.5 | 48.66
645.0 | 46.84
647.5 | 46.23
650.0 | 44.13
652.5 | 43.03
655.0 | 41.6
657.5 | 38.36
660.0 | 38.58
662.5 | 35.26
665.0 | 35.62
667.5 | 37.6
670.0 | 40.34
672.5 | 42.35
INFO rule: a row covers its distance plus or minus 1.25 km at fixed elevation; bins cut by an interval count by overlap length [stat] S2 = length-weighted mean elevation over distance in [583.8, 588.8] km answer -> 43.9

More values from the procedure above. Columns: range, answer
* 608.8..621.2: 54.4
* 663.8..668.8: 36.7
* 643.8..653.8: 45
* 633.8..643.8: 49.8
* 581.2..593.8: 43.8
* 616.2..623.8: 54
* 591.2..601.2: 44.7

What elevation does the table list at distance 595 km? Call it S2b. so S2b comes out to 43.17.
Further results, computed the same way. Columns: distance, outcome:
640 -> 50.15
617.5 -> 55.96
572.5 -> 45.43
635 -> 51.3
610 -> 52.51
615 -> 53.95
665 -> 35.62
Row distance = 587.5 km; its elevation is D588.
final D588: 43.4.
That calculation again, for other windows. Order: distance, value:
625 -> 49.76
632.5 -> 49.75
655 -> 41.6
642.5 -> 48.66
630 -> 48.07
